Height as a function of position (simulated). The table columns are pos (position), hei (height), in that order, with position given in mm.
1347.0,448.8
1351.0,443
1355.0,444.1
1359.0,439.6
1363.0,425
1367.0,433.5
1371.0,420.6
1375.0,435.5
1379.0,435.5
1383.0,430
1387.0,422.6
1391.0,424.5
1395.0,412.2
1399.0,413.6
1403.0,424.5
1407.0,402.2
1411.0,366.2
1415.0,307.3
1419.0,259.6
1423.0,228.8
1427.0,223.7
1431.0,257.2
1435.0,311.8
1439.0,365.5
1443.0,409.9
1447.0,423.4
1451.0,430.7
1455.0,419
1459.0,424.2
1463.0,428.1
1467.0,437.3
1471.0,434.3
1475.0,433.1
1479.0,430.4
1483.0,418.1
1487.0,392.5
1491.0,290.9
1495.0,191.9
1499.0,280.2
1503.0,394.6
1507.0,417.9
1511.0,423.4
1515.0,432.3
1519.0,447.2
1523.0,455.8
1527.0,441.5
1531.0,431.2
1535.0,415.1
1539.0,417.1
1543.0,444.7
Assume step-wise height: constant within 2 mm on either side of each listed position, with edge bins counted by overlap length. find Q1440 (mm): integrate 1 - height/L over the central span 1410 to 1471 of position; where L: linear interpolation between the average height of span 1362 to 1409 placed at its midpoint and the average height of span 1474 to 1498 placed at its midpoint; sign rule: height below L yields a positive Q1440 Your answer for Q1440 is 4.3 mm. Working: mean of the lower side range 423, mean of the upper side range 353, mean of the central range 355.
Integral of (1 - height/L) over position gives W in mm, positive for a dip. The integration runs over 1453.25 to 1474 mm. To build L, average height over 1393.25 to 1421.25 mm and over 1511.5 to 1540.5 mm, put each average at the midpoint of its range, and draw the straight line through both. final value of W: -1.5 mm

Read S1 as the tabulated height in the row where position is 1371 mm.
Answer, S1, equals 420.6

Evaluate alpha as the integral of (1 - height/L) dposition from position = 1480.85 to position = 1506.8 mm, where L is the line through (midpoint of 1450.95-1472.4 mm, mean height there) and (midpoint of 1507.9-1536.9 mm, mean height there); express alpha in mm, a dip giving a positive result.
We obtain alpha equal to 5.82 mm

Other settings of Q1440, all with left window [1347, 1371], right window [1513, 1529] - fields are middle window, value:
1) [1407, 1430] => 7.97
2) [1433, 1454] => 2.43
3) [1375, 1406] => 1.04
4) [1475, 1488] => 0.71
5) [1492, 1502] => 4.19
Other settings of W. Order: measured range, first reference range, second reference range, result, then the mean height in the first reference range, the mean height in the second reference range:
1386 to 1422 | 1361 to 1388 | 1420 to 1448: -0.3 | 429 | 311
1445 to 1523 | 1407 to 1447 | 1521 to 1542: -4.7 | 314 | 433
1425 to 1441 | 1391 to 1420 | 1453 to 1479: 4.5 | 377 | 429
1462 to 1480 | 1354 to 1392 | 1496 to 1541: -0.7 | 431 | 409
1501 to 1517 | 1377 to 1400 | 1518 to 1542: 0.6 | 423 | 435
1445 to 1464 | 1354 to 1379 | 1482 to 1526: -1.3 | 433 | 377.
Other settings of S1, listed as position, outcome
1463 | 428.1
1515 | 432.3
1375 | 435.5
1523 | 455.8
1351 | 443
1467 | 437.3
